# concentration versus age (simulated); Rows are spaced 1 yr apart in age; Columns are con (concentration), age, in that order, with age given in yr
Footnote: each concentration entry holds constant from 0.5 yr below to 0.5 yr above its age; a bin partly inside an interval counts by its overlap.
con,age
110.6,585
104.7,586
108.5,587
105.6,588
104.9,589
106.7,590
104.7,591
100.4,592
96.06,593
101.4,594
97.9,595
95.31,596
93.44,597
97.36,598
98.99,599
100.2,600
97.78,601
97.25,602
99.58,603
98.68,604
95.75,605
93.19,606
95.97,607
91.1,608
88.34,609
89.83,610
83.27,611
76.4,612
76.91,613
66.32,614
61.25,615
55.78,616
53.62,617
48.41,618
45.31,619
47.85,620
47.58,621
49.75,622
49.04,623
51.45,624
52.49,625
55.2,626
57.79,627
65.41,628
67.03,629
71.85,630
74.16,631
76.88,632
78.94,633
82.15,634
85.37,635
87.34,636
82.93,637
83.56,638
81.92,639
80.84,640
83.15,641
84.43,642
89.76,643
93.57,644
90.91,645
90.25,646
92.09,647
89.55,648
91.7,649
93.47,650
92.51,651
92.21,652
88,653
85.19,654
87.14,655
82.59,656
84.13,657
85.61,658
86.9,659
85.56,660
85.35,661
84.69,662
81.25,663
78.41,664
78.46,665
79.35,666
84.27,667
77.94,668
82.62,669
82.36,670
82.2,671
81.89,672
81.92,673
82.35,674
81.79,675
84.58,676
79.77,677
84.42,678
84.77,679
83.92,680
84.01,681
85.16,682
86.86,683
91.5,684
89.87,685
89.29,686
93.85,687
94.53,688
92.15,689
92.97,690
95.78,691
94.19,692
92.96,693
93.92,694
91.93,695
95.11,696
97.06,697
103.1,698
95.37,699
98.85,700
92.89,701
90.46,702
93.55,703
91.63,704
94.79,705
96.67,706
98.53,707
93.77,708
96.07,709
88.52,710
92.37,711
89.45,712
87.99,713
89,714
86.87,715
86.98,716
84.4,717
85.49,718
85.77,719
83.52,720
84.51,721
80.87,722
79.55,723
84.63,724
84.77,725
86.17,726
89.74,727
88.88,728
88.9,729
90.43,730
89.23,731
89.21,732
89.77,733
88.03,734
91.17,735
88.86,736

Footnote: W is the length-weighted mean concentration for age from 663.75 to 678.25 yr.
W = 81.5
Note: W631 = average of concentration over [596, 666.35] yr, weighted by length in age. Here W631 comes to 80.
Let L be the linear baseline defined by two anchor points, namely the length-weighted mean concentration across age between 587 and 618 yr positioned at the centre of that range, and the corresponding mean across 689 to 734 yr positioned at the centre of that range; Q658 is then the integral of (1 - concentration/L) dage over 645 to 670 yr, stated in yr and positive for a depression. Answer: 1.3 yr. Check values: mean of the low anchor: 90.4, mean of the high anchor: 90.6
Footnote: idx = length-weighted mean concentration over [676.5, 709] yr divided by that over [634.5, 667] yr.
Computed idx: 1.1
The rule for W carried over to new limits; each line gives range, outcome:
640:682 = 85.2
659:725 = 88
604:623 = 70.6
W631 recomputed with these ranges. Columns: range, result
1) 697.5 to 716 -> 93.2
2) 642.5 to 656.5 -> 89.9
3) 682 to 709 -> 93.8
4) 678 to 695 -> 90.2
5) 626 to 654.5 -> 82.8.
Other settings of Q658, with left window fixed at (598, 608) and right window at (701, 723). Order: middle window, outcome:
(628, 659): 3.1 yr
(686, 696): -0.3 yr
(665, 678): 1.5 yr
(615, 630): 6.5 yr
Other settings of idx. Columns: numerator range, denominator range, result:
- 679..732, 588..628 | 1.13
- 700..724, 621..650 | 1.17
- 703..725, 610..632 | 1.46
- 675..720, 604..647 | 1.23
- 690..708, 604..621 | 1.30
